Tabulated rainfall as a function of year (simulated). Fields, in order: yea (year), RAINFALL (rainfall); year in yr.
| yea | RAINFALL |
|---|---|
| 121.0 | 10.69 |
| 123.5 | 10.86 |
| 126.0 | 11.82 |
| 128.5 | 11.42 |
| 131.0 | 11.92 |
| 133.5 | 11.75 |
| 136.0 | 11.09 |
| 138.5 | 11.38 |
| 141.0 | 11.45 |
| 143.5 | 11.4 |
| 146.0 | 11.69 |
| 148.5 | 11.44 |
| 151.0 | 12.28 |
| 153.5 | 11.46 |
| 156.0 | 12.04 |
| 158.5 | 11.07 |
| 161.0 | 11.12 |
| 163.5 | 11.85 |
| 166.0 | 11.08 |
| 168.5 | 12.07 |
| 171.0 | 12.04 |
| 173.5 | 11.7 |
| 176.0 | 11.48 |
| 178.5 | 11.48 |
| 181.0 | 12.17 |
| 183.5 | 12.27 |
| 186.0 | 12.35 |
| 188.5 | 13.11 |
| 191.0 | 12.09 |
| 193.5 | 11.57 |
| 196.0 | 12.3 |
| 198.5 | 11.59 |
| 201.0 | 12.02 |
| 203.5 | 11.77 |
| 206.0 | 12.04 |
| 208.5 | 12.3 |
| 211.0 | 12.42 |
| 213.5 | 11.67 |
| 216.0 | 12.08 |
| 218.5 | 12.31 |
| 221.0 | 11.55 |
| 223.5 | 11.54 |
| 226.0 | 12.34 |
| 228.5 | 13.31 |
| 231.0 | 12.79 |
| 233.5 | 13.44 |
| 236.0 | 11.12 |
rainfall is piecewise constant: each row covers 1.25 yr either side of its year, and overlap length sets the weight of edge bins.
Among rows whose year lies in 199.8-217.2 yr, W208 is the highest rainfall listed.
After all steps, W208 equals 12.42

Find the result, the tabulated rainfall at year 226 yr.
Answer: 12.34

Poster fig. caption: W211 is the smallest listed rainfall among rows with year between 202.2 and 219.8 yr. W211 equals 11.67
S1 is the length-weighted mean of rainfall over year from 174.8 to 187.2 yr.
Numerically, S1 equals 12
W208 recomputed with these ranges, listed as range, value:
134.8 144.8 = 11.45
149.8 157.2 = 12.28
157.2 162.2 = 11.12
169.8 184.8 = 12.27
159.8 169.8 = 12.07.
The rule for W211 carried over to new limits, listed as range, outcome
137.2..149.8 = 11.38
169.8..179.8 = 11.48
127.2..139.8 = 11.09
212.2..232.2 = 11.54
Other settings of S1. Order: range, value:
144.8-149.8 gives 11.6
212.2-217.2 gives 11.9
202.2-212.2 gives 12.1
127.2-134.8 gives 11.7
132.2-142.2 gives 11.4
